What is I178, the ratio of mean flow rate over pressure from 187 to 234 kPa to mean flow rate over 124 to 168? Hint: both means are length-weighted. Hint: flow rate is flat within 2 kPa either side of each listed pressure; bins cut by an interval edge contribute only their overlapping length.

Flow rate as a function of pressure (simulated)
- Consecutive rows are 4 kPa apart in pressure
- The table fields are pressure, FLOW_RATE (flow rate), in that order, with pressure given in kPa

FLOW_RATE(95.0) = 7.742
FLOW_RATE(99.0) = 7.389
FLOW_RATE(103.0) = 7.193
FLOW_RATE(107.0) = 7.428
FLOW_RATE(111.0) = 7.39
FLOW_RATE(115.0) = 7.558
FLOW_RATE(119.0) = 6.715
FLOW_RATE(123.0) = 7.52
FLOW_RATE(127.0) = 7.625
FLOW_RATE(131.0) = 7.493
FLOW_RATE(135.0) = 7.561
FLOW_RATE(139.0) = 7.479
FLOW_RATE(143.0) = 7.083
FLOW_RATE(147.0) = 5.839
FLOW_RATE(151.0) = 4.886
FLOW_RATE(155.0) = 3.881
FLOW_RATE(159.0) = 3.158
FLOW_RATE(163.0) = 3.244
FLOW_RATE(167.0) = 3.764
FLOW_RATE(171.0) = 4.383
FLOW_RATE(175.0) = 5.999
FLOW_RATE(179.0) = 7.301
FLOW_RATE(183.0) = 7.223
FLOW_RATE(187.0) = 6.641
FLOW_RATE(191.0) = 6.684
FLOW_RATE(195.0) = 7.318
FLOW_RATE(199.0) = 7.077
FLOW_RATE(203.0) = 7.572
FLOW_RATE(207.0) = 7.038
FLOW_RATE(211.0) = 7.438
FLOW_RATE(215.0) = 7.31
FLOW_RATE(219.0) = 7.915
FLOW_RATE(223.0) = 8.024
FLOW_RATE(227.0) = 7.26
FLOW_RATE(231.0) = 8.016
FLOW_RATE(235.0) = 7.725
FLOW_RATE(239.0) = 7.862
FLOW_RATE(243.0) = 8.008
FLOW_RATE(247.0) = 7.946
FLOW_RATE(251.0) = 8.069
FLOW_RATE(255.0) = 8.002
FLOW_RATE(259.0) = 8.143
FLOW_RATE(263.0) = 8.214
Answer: 1.29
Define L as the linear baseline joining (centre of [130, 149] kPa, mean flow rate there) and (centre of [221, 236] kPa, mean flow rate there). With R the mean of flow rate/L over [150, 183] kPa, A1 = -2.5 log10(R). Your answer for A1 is 0.471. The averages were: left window 7.07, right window 7.76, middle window 4.73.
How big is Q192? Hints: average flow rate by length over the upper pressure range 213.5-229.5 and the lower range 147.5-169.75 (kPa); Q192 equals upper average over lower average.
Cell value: 1.94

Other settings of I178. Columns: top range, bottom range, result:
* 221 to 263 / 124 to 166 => 1.36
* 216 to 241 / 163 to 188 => 1.38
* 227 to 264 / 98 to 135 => 1.08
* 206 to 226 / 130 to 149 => 1.07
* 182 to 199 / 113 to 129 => 0.95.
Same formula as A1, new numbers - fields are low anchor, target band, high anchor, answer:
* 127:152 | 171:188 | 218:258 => 0.12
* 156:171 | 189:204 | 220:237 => -0.24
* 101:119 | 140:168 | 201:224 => 0.50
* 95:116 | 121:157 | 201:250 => 0.14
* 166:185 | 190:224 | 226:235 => -0.07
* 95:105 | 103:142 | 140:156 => -0.13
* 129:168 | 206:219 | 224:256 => -0.03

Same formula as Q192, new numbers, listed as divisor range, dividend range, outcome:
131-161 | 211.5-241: 1.33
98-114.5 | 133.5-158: 0.81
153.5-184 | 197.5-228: 1.55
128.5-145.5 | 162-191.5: 0.77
